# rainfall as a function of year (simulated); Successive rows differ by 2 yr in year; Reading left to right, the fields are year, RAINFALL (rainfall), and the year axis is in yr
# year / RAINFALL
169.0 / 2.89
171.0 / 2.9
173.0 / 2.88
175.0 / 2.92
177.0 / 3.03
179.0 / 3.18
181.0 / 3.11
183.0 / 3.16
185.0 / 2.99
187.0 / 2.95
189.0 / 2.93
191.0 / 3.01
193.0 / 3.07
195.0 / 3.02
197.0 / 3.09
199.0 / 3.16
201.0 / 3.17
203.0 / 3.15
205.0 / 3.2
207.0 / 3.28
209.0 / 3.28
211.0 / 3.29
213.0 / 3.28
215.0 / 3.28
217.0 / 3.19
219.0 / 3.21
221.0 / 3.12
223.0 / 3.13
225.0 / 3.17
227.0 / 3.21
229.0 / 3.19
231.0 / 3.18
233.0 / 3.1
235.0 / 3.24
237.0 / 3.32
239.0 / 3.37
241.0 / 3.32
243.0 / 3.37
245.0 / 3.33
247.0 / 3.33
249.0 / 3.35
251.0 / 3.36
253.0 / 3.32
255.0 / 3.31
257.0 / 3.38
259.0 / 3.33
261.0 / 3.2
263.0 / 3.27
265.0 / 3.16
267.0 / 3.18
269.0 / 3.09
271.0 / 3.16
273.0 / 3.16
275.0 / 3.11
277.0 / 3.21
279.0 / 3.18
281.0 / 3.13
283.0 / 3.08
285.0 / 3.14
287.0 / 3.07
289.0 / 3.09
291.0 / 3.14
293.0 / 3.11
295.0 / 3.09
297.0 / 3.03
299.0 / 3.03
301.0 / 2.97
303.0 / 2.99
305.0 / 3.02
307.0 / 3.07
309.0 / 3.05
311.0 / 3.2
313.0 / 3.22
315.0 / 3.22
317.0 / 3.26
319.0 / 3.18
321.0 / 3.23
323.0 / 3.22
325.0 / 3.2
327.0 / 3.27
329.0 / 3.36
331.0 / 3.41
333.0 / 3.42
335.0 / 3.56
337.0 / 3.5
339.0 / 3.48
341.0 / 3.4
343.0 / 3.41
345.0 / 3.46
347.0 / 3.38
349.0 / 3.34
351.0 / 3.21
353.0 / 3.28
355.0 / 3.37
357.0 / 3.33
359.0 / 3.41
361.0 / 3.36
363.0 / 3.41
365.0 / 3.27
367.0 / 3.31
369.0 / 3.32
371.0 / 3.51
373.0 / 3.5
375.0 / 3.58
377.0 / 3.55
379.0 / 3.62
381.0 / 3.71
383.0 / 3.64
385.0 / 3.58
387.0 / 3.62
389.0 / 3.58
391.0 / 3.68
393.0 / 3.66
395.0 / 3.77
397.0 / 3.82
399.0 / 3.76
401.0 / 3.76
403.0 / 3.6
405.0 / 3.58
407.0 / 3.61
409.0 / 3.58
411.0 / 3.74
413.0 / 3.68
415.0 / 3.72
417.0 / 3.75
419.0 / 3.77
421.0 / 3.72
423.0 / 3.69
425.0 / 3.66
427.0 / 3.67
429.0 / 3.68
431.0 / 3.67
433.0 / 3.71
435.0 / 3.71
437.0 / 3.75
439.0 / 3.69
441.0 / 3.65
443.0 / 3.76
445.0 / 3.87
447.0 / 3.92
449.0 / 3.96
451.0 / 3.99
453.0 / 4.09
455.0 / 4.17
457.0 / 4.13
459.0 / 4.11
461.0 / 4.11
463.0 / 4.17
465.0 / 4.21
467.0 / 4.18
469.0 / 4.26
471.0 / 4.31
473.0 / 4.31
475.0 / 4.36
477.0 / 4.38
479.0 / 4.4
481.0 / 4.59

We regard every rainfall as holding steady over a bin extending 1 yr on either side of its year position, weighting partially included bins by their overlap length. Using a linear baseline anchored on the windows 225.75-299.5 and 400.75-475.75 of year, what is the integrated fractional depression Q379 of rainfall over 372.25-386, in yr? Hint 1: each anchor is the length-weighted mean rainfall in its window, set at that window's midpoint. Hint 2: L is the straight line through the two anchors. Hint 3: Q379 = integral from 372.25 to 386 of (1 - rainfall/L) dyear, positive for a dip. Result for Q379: 0.2 yr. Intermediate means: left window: 3.21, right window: 3.88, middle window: 3.6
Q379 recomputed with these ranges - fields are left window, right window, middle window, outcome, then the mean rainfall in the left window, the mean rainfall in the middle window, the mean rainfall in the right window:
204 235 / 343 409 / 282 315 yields 2.7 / 3.21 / 3.09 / 3.52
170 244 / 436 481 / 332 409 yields 5.2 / 3.15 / 3.51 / 4.09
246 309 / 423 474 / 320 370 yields 1.6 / 3.16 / 3.36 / 3.94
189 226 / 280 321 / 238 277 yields -1.6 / 3.17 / 3.27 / 3.11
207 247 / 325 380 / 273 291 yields 1.0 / 3.24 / 3.13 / 3.4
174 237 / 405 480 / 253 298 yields 2.7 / 3.14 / 3.17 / 3.92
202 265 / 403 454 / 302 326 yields 2.1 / 3.26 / 3.15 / 3.74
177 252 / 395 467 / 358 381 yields 1.2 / 3.19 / 3.45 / 3.82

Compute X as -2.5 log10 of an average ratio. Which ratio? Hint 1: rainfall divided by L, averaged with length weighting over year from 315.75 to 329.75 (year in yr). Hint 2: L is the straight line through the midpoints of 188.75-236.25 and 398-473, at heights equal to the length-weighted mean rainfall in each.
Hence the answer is 0.09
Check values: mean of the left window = 3.17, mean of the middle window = 3.24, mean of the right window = 3.85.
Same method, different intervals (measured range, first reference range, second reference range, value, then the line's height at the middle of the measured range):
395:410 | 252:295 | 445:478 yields 0.05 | 3.85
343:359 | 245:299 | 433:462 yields 0.05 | 3.52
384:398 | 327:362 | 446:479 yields 0.01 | 3.7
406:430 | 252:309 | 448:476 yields 0.07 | 3.92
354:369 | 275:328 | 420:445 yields 0.01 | 3.39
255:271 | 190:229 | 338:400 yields 0.02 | 3.28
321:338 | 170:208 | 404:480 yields 0.06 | 3.54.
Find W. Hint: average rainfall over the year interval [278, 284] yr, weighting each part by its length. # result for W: 3.13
